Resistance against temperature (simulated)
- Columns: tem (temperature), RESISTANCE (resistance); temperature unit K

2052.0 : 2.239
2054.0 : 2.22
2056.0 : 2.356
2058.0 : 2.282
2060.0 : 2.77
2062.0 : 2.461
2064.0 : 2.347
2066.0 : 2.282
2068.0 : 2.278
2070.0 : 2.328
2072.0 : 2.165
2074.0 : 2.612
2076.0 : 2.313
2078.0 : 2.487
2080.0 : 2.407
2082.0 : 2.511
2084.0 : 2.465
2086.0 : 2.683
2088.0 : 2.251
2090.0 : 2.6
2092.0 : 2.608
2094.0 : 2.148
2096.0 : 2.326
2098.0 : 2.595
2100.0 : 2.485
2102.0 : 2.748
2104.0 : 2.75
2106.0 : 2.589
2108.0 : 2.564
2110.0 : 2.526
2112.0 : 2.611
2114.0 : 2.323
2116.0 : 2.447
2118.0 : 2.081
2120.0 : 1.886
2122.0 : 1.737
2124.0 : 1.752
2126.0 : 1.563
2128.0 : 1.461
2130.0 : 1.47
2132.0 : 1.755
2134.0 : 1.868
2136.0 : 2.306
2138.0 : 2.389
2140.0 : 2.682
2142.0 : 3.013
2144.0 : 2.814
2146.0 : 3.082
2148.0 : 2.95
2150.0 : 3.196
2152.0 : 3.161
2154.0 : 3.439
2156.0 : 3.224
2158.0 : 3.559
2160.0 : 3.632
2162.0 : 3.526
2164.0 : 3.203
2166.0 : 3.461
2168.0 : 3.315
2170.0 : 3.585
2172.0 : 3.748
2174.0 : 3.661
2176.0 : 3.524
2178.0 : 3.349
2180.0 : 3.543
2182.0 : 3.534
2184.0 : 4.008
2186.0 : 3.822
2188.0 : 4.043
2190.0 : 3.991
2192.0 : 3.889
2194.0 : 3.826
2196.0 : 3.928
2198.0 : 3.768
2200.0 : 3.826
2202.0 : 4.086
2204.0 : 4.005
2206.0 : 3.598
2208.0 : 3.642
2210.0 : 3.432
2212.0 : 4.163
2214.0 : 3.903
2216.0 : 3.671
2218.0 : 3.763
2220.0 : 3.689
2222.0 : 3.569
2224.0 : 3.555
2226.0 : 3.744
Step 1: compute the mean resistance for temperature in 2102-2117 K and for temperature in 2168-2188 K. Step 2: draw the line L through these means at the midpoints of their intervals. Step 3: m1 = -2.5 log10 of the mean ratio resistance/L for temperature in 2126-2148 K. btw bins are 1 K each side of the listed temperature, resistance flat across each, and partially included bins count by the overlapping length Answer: 0.30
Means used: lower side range 2.56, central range 2.28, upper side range 3.65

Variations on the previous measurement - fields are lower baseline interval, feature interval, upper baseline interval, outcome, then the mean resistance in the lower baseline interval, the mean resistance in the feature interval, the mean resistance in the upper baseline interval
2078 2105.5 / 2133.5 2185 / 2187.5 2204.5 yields 0.07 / 2.51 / 3.24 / 3.92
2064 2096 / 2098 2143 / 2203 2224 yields 0.24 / 2.4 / 2.24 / 3.73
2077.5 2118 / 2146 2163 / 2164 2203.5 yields 0.00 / 2.5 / 3.32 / 3.72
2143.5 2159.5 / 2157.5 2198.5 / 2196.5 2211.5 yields -0.05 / 3.2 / 3.66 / 3.78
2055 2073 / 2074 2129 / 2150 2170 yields 0.17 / 2.36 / 2.34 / 3.39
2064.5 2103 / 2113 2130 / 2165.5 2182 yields 0.46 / 2.44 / 1.88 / 3.53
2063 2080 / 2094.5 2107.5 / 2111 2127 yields -0.18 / 2.35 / 2.56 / 2.05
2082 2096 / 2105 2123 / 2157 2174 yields 0.21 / 2.45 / 2.31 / 3.51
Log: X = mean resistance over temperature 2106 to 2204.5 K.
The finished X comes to 3.03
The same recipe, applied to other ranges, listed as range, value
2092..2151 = 2.35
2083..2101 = 2.46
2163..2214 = 3.72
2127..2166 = 2.79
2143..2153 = 3.04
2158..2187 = 3.56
